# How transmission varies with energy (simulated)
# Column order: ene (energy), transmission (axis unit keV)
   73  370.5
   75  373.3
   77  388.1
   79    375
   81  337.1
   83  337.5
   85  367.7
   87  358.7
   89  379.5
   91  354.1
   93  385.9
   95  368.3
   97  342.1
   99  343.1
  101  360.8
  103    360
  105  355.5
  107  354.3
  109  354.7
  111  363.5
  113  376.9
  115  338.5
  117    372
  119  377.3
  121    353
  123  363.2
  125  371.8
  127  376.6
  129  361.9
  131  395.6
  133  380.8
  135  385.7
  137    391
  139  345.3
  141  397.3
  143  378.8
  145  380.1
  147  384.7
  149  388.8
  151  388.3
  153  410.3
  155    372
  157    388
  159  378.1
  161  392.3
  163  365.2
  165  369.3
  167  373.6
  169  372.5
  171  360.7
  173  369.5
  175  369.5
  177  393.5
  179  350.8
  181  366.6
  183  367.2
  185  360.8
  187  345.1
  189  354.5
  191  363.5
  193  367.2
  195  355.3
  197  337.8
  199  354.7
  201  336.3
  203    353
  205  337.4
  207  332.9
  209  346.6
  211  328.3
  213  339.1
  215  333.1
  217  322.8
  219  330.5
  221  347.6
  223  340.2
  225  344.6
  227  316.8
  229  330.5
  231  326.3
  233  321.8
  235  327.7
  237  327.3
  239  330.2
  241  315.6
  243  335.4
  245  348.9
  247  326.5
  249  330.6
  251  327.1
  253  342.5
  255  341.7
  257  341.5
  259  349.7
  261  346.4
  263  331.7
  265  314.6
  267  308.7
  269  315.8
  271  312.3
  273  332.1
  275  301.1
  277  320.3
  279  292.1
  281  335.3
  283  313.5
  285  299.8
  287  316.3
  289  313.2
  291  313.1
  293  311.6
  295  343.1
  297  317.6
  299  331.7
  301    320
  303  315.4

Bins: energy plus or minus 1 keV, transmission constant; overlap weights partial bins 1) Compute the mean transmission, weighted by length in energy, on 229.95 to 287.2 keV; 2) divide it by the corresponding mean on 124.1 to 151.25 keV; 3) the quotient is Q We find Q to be 0.86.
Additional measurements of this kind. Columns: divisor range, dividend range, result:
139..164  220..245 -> 0.86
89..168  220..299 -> 0.88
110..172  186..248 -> 0.90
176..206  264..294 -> 0.88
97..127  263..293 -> 0.87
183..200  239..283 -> 0.92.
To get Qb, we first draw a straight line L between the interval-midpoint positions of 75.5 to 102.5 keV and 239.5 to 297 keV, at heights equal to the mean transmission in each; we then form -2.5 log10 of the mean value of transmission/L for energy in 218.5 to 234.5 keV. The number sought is 0.00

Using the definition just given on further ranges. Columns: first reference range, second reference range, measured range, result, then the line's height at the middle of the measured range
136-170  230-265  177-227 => 0.029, 356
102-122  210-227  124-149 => -0.074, 355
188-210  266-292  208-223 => 0.019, 342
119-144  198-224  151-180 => -0.050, 360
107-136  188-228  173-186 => -0.052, 351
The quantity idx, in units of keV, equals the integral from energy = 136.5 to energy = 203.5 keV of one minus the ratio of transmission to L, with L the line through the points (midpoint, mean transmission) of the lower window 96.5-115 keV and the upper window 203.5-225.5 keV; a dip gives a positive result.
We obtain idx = -4.9 keV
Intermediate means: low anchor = 356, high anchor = 337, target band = 370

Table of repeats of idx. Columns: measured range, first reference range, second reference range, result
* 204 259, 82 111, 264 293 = -1.4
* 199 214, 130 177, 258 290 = 0.6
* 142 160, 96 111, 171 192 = -1.3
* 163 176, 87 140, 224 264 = -0.6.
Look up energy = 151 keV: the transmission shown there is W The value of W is 388.3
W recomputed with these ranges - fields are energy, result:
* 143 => 378.8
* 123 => 363.2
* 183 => 367.2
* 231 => 326.3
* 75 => 373.3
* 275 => 301.1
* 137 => 391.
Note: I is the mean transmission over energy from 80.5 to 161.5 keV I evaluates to 370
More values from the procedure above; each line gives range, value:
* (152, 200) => 368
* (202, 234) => 334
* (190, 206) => 351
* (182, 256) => 339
